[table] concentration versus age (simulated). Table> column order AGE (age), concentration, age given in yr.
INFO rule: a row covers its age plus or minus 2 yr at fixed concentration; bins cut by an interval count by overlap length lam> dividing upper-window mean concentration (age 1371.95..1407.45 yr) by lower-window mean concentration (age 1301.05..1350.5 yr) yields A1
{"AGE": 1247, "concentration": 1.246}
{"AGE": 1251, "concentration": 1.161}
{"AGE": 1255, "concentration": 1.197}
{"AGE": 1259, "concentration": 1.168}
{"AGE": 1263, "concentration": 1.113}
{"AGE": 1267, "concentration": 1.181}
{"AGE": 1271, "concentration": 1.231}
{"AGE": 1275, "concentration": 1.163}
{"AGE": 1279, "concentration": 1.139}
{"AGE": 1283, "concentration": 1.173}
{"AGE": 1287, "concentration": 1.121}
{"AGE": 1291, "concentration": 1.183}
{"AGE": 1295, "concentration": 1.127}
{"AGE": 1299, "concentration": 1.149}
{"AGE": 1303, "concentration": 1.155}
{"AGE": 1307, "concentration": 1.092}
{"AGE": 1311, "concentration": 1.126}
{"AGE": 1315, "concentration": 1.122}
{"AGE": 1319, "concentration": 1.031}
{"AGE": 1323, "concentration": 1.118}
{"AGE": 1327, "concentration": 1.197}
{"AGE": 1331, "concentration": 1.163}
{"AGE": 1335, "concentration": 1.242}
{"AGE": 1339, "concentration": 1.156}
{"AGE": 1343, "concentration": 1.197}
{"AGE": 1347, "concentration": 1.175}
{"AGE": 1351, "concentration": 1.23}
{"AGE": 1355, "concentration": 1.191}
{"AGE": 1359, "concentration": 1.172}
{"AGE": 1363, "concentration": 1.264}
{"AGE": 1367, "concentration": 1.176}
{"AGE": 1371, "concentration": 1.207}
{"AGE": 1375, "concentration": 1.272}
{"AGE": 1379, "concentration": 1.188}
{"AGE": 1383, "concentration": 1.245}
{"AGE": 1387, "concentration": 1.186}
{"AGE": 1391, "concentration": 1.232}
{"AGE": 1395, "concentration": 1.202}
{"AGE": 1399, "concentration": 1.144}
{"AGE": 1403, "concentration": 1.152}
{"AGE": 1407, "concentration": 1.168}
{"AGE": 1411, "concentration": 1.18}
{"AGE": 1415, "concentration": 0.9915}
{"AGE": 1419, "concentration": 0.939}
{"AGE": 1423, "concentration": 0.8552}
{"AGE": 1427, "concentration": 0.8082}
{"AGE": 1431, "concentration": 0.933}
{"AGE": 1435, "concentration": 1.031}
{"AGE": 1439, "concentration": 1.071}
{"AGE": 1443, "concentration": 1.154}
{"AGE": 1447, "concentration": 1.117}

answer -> 1.0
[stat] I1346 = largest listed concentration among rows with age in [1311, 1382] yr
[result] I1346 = 1.272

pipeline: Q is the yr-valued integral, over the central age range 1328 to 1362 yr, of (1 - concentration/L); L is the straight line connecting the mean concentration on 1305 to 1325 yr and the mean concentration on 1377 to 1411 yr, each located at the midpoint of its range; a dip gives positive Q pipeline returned -1.8 yr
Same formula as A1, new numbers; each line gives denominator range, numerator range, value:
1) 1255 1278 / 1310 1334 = 0.96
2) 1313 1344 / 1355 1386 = 1.05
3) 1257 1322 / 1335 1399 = 1.06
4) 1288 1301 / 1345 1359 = 1.04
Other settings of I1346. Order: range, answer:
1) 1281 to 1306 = 1.183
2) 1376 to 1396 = 1.245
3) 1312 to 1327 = 1.197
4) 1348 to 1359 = 1.23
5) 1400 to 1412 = 1.18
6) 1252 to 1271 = 1.231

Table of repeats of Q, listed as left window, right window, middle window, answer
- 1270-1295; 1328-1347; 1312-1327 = 0.93 yr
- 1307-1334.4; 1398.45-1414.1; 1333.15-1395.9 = -3.75 yr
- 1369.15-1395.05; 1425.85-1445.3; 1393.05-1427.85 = 1.73 yr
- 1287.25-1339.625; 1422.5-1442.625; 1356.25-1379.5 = -3.38 yr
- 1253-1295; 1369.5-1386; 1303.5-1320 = 1.18 yr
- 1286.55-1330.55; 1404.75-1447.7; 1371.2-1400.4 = -4.21 yr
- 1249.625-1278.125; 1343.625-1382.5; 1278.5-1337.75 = 2.30 yr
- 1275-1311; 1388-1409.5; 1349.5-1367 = -0.66 yr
